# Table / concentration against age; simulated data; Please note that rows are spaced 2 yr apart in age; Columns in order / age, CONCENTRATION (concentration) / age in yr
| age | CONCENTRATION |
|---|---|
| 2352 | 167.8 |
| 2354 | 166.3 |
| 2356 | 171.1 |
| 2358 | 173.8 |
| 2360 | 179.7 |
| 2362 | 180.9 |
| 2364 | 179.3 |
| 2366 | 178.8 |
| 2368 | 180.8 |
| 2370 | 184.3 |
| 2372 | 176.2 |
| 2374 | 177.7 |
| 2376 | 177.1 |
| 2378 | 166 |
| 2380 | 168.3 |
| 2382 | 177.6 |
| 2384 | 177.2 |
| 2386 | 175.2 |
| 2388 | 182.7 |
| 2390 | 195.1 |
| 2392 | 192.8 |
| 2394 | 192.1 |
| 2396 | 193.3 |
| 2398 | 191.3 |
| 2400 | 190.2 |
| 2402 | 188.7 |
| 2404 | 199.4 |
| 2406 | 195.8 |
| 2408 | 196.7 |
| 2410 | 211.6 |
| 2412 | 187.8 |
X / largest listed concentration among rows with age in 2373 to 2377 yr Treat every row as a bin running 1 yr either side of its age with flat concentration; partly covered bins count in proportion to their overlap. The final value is 177.7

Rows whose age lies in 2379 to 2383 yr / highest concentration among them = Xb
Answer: 177.6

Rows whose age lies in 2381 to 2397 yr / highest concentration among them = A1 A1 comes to 195.1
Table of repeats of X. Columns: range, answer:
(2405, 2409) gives 196.7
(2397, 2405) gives 199.4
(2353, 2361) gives 179.7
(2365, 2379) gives 184.3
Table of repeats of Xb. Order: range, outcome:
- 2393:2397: 193.3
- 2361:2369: 180.9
